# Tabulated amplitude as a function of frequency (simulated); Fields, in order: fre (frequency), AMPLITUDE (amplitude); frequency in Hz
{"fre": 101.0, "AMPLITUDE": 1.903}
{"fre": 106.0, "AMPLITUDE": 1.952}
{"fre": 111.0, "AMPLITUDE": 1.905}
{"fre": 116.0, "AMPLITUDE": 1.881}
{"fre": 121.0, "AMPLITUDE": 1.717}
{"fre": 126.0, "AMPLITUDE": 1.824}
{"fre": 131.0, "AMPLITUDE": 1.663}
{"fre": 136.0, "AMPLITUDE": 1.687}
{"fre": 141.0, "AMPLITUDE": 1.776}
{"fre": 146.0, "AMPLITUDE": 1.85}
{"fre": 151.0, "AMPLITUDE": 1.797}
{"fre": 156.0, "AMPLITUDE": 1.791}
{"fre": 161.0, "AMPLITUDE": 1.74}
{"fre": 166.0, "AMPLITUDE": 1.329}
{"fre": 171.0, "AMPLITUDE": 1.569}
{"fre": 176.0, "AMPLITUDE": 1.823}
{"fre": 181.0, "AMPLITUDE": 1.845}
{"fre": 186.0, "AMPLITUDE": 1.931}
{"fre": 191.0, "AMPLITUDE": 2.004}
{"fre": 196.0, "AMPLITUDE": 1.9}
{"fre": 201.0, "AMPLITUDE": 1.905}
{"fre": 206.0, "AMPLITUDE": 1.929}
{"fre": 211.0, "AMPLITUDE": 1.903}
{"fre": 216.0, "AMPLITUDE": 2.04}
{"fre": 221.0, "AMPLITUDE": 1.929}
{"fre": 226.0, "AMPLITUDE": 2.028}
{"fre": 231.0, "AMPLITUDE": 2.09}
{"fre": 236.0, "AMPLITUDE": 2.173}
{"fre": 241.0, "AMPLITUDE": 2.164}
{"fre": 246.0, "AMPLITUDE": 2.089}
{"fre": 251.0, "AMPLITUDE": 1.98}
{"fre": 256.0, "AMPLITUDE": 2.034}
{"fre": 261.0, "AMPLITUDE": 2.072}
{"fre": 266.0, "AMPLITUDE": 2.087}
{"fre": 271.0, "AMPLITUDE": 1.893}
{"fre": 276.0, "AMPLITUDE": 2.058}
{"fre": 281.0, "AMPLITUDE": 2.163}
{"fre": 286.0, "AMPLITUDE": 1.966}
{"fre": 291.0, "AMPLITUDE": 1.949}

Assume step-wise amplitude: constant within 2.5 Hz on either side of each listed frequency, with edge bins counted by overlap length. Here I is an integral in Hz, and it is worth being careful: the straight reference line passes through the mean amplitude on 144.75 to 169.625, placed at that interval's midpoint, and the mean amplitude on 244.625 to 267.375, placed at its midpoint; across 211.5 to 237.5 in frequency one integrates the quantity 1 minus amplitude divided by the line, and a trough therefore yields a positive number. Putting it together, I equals -1.37 Hz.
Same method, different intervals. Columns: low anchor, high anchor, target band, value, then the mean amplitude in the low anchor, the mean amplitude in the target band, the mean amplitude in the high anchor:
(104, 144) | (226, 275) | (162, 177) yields 2.6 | 1.8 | 1.57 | 2.06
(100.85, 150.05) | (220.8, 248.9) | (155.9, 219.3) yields 4.7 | 1.81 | 1.83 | 2.09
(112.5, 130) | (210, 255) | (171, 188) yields 1.0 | 1.8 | 1.82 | 2.05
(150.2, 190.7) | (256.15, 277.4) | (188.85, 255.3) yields -4.1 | 1.74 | 2.01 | 2.03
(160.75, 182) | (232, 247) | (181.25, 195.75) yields -1.4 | 1.64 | 1.94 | 2.14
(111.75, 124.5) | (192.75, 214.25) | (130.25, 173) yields 3.8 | 1.82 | 1.69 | 1.92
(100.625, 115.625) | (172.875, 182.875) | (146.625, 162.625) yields 0.6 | 1.92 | 1.79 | 1.82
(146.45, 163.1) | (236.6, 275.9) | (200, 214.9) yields 0.0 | 1.79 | 1.93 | 2.05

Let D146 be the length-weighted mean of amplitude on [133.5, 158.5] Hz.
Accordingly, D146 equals 1.78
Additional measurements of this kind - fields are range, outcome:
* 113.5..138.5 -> 1.75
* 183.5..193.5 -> 1.97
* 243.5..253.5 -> 2.03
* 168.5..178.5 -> 1.7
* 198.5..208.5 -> 1.92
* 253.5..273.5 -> 2.02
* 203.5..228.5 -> 1.97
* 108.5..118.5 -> 1.89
